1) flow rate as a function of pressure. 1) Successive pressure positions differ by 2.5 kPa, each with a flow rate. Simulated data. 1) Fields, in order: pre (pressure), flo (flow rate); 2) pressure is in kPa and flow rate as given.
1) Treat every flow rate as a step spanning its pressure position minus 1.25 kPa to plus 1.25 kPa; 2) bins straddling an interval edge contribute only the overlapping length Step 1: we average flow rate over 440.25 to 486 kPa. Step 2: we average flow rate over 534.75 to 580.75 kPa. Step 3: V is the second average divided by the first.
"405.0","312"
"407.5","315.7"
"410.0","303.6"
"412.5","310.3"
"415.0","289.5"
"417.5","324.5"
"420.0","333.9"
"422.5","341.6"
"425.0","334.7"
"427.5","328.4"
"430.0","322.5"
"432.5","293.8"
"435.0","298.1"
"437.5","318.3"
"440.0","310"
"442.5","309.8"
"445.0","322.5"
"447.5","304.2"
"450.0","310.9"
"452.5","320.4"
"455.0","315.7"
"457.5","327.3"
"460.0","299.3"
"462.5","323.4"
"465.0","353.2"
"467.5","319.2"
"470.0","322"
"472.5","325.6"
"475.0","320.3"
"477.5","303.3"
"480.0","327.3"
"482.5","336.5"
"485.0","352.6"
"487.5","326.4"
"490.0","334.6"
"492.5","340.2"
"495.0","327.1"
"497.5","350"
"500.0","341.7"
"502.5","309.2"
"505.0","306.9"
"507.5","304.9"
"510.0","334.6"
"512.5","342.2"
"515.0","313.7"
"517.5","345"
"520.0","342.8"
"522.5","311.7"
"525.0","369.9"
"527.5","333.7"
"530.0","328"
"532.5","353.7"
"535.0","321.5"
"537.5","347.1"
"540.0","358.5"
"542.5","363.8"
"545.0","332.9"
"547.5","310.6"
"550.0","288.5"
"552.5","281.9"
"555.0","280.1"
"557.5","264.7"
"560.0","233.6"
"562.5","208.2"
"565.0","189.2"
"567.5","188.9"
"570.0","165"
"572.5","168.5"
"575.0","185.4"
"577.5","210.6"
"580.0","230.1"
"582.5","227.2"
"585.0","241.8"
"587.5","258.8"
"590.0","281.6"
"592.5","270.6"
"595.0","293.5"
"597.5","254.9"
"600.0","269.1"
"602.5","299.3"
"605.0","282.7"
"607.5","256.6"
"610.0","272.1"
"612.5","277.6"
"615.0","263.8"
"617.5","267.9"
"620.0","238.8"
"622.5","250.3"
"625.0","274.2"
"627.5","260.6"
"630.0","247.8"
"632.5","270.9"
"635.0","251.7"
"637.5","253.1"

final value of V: 0.8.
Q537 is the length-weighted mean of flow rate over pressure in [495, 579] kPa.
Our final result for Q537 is 294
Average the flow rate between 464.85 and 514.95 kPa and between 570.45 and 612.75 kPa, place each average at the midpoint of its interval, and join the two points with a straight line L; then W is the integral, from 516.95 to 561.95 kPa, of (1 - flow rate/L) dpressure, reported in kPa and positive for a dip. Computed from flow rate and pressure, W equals -4.33 kPa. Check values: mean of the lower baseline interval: 328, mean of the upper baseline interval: 250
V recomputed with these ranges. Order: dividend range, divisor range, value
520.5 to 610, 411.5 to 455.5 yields 0.87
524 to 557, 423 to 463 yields 1.04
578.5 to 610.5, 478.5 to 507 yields 0.80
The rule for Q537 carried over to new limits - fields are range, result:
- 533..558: 318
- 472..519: 329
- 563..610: 238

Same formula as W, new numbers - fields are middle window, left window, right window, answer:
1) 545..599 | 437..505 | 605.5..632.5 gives 7.60 kPa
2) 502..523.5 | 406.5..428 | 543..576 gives -4.58 kPa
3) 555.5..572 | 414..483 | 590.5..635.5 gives 4.27 kPa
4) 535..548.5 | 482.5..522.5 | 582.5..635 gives -1.51 kPa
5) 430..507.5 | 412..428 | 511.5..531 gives 1.92 kPa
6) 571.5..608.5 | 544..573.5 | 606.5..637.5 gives 0.39 kPa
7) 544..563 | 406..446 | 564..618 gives -1.23 kPa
